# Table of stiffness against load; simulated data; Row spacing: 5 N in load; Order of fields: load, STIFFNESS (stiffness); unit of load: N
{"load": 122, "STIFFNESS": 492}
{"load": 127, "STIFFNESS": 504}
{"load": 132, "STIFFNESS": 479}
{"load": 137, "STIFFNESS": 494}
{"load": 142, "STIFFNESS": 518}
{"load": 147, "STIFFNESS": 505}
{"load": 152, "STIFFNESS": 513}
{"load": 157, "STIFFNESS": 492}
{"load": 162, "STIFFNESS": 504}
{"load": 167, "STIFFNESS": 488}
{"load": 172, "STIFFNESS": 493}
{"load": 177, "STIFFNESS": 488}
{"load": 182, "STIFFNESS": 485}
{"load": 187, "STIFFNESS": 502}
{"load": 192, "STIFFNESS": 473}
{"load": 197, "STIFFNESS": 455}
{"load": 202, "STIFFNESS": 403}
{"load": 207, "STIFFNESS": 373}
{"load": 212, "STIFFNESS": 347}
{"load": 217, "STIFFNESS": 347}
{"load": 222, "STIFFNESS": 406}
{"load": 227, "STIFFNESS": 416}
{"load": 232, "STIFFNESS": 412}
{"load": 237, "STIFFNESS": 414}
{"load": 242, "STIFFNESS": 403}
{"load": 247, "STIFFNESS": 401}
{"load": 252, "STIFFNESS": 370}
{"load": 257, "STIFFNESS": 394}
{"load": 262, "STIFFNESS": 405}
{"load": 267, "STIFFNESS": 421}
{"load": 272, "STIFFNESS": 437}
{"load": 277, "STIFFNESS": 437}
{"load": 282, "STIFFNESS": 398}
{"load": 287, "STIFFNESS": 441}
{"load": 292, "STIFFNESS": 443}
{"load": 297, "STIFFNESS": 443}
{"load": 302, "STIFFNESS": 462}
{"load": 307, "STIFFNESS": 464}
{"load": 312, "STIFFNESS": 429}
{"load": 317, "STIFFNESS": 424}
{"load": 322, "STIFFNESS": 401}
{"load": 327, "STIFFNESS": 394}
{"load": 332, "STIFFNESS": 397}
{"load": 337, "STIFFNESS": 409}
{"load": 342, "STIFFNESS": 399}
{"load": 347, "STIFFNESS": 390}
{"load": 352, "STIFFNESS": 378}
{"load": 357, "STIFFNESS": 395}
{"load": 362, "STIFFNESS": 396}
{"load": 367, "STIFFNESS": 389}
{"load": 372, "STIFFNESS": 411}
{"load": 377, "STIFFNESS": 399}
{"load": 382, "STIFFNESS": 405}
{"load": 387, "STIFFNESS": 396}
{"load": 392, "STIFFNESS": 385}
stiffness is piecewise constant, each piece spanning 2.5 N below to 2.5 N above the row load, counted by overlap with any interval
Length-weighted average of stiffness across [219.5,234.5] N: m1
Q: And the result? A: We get 411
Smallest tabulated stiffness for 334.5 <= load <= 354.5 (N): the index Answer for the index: 378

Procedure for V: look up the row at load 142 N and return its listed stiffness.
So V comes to 518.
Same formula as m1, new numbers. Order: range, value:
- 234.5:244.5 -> 408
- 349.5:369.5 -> 390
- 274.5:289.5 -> 425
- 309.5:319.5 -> 426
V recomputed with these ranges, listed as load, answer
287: 441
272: 437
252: 370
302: 462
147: 505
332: 397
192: 473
